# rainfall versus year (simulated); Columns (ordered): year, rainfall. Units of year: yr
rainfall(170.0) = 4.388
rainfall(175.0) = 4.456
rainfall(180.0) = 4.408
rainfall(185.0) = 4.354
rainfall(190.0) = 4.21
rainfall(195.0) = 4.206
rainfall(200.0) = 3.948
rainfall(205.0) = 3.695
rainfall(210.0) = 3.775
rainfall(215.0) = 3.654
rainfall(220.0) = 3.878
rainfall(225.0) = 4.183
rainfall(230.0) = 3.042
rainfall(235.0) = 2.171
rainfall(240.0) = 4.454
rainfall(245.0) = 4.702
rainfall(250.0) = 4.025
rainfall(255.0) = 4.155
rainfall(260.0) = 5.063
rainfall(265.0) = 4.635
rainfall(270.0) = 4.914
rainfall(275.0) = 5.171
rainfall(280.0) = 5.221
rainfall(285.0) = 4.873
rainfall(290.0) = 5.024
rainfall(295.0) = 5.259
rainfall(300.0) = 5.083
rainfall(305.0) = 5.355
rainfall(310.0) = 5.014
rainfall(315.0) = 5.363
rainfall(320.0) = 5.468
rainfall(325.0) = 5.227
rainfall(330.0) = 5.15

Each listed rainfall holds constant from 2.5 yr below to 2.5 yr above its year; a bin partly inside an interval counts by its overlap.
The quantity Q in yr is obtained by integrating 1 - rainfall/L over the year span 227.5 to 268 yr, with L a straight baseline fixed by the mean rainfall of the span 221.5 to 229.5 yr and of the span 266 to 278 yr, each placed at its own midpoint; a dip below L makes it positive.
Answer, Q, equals 3.6 yr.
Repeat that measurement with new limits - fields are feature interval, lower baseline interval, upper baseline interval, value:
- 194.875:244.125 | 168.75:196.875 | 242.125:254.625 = 7.1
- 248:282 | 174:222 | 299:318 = 0.1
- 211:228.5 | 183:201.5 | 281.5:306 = 2.3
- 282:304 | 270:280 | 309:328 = 0.4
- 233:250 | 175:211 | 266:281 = 3.0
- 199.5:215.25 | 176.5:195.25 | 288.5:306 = 2.5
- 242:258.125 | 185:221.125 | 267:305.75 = 0.9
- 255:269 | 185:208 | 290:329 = 0.0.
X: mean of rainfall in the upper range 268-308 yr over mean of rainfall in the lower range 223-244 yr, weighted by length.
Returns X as 1.45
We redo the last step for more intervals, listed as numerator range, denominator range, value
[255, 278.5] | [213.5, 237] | 1.43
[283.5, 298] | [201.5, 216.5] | 1.36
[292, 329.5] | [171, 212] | 1.27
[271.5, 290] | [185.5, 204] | 1.23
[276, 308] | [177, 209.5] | 1.25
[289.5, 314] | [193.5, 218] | 1.35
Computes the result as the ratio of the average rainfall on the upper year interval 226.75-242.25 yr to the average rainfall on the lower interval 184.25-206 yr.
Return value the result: 0.79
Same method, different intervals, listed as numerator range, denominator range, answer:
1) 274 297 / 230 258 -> 1.33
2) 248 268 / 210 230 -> 1.19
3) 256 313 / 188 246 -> 1.32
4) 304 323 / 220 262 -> 1.34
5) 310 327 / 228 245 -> 1.54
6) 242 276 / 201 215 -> 1.24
